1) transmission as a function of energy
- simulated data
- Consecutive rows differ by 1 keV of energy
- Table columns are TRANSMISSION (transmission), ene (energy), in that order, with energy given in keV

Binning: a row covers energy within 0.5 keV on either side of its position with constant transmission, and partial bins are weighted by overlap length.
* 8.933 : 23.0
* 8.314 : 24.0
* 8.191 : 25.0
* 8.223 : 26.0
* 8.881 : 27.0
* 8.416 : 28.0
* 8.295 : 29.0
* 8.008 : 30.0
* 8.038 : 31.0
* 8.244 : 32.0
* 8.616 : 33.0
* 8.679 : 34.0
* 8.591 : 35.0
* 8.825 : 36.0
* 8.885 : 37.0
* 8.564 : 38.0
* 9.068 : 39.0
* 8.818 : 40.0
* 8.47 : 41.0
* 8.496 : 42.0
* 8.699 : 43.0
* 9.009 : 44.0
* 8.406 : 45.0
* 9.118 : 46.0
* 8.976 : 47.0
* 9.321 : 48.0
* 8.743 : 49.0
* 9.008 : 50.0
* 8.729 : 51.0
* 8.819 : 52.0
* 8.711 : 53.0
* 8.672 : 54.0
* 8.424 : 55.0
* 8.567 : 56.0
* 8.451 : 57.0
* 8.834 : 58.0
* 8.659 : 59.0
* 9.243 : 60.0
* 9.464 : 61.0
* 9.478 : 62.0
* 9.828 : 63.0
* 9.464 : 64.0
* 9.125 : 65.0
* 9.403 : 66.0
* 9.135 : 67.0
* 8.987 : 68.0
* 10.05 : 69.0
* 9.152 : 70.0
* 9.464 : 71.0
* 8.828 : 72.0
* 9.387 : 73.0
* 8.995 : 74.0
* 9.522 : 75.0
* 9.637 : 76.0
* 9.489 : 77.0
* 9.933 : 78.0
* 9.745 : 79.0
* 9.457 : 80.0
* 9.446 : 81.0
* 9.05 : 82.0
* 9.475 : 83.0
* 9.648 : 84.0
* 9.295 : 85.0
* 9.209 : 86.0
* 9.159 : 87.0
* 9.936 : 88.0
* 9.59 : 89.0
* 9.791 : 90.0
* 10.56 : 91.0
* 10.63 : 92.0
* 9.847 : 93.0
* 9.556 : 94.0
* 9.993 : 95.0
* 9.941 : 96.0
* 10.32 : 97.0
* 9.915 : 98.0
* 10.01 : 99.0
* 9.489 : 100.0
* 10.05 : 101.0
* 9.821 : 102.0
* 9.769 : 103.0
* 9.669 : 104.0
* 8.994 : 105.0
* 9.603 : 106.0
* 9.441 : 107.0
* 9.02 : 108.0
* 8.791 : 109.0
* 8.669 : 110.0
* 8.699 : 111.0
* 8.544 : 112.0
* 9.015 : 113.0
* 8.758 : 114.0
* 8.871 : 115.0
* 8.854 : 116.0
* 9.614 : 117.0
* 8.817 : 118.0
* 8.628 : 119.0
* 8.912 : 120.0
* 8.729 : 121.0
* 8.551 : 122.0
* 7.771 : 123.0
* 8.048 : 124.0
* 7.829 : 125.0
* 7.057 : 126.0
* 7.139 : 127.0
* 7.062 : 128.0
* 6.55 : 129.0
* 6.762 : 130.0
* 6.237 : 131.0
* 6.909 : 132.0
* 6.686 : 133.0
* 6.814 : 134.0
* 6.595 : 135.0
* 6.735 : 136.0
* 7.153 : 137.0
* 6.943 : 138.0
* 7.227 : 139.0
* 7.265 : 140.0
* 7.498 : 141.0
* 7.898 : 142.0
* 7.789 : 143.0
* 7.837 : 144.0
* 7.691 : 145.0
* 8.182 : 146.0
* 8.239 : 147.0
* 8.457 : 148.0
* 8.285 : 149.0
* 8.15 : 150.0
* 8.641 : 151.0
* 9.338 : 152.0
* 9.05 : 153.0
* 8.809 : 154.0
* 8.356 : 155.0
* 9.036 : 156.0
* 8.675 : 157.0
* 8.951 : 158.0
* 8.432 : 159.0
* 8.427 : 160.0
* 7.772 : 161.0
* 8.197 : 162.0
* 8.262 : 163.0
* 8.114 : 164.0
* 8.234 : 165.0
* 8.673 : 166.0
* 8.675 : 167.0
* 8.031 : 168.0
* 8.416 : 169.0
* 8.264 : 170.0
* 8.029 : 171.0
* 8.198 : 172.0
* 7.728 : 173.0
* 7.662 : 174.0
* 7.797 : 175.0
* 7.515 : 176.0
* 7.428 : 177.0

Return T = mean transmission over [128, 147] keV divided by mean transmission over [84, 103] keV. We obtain 0.7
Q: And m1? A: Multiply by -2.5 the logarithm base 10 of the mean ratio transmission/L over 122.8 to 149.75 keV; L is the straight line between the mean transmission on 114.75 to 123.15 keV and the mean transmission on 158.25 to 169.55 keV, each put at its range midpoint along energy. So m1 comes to 0.17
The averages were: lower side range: 8.79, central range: 7.36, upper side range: 8.31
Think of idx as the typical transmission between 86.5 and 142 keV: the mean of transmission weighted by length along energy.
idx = 8.59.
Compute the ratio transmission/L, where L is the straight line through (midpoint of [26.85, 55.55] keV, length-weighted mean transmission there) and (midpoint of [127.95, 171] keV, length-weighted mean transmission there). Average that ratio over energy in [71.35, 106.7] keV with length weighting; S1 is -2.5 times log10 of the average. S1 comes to -0.16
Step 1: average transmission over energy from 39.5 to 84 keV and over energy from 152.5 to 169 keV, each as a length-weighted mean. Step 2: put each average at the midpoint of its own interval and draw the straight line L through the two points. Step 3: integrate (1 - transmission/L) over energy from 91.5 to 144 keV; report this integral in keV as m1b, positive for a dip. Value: 1.9 keV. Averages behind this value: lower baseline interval 9.11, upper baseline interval 8.48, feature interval 8.45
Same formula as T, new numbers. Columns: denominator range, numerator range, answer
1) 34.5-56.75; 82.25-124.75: 1.06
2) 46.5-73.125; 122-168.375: 0.87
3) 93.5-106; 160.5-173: 0.84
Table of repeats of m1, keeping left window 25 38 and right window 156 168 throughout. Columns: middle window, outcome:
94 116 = -0.12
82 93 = -0.15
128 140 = 0.23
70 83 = -0.12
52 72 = -0.08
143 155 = 0.00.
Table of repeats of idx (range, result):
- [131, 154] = 7.69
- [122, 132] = 7.22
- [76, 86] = 9.5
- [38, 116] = 9.27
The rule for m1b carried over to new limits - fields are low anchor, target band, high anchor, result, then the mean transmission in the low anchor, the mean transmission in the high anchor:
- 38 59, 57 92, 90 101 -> 0.1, 8.76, 10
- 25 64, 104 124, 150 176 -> -0.8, 8.75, 8.37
